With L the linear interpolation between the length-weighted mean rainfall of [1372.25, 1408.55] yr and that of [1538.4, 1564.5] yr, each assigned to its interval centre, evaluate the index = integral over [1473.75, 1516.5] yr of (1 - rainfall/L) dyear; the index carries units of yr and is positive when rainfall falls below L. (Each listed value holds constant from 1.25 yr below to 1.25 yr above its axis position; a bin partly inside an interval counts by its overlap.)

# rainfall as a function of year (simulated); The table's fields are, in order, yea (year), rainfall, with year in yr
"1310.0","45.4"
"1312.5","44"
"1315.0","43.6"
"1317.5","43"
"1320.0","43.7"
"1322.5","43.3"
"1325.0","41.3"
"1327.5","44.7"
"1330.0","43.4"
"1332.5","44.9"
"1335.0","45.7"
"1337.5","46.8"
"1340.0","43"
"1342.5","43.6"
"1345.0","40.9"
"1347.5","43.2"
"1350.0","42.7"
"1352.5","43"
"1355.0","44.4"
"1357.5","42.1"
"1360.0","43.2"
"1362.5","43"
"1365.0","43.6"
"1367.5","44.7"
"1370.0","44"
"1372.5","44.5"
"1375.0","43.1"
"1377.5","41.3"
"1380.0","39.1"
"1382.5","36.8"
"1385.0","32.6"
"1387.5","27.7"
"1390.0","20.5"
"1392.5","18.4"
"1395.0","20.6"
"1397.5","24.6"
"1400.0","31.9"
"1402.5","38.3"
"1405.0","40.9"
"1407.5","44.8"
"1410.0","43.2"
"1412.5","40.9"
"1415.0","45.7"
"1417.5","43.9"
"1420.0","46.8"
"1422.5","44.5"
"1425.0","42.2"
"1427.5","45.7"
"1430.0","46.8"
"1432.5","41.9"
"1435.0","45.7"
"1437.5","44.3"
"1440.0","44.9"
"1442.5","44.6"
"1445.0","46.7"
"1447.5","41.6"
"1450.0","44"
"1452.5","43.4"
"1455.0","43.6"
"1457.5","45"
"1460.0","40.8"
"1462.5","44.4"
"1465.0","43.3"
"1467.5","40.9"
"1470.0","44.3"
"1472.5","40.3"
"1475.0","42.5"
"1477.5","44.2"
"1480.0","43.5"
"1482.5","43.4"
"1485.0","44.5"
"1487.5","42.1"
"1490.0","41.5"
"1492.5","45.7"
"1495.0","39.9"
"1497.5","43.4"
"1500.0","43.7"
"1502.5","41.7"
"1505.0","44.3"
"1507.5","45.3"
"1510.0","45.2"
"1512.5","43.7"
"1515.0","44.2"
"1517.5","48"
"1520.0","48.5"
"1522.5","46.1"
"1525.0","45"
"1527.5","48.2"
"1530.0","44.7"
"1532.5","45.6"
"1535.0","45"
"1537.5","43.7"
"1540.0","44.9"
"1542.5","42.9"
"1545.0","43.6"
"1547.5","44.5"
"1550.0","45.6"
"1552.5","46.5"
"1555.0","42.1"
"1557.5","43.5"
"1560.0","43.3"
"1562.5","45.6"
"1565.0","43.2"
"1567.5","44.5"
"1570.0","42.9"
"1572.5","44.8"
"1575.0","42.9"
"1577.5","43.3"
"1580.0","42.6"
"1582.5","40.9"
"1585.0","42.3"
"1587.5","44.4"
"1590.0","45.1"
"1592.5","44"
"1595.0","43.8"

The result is -3.3 yr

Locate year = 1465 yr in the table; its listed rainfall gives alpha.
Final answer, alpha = 43.3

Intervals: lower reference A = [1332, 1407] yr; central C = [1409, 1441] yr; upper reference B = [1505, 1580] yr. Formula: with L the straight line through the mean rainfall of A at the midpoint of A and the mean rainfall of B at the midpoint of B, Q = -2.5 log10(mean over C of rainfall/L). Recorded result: -0.10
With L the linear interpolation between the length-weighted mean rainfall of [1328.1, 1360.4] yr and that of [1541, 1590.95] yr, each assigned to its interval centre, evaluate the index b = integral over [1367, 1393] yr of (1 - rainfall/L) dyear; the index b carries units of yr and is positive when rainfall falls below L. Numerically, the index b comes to 4.59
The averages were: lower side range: 43.6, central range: 35.9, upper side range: 43.7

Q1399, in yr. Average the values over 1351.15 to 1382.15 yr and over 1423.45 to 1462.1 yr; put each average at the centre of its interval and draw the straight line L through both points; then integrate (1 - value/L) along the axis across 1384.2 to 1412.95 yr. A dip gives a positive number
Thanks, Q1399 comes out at 7.7 yr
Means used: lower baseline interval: 42.8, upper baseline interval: 44.1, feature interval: 31.8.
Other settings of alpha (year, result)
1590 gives 45.1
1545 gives 43.6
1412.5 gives 40.9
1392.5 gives 18.4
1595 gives 43.8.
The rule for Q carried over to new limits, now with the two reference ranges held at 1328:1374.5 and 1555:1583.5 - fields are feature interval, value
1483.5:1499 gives 0.02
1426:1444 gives -0.03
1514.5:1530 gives -0.08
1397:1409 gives 0.18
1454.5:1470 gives 0.01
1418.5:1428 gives -0.03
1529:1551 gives -0.03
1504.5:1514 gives -0.03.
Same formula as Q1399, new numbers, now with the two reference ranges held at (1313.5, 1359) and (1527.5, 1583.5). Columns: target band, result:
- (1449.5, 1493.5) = 0.7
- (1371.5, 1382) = 0.5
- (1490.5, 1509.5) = 0.2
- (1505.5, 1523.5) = -0.8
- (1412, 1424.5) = -0.2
